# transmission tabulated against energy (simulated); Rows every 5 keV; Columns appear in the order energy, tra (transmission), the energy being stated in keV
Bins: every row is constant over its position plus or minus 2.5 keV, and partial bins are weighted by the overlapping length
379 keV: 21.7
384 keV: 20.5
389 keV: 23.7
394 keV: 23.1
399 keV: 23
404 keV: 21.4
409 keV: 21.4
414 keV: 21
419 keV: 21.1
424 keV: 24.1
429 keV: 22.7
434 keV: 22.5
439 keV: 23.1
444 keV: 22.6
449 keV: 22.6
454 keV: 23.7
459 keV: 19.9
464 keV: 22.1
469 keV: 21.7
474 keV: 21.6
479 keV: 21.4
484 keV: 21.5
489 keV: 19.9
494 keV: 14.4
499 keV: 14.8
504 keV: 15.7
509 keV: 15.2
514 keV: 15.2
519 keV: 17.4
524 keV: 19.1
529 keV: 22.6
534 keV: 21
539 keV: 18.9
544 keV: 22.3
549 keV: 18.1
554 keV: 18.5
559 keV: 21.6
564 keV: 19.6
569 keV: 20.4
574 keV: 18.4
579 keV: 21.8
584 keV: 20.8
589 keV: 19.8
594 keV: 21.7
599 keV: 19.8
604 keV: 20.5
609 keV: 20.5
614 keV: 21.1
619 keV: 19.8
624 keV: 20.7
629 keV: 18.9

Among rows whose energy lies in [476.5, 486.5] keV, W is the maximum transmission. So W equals 21.5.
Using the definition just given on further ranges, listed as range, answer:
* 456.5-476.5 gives 22.1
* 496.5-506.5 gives 15.7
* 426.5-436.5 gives 22.7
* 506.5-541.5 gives 22.6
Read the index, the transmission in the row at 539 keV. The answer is 18.9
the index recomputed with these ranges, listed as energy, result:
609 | 20.5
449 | 22.6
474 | 21.6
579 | 21.8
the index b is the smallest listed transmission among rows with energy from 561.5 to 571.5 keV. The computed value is 19.6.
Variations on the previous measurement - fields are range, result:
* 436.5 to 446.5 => 22.6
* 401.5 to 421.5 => 21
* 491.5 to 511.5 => 14.4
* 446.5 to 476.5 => 19.9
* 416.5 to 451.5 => 21.1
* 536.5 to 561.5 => 18.1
